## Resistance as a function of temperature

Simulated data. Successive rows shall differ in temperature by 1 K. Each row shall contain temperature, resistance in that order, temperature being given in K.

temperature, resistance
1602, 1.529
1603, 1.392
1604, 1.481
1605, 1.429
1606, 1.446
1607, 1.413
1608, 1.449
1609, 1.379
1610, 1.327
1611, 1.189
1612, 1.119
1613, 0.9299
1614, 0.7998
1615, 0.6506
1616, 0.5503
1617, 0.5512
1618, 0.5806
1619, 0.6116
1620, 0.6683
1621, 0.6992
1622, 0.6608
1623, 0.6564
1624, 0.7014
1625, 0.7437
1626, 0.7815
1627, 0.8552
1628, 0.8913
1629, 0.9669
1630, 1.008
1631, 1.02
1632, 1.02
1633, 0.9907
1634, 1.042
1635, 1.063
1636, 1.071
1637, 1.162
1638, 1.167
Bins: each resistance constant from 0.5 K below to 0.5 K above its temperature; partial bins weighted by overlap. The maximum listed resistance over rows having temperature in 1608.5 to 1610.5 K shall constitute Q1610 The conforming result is 1.379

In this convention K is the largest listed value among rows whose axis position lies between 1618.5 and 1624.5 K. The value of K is 0.7014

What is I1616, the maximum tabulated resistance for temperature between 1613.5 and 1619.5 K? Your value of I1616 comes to 0.7998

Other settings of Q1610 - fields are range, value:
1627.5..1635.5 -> 1.063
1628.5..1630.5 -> 1.008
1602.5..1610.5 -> 1.481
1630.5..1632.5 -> 1.02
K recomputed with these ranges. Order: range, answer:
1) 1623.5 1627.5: 0.8552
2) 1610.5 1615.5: 1.189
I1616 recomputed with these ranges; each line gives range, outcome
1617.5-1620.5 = 0.6683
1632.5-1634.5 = 1.042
